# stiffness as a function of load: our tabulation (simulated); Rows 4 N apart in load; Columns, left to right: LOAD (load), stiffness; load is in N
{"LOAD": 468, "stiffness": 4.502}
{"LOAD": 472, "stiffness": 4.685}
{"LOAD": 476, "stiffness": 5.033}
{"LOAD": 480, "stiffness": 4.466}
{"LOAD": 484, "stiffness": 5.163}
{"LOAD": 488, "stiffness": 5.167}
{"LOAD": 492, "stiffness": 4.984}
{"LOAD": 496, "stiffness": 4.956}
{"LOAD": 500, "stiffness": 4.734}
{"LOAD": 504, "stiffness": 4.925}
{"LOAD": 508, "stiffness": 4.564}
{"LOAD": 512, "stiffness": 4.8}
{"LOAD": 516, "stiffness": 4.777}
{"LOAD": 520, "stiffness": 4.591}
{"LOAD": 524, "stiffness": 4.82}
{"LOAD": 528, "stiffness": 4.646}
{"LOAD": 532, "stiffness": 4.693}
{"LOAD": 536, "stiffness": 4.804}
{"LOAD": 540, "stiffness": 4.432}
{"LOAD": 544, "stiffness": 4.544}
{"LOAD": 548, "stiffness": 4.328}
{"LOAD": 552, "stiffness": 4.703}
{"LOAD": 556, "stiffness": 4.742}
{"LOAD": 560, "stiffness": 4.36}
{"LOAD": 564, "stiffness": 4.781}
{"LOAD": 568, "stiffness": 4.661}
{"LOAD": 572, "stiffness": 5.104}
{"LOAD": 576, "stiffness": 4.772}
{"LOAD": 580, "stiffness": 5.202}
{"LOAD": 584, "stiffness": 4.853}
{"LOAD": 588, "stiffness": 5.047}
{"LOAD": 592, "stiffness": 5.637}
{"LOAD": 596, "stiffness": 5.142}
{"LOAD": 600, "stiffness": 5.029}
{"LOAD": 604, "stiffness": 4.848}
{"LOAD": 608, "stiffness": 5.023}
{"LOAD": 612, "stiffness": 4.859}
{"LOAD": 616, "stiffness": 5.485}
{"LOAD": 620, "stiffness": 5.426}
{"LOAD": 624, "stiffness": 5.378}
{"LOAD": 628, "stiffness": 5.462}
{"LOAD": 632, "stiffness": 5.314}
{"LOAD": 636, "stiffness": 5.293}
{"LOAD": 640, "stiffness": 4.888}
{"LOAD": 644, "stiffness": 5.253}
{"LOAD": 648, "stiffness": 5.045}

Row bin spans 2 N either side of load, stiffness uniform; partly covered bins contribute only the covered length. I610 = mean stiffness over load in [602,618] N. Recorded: 5.05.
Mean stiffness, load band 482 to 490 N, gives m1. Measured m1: 5.17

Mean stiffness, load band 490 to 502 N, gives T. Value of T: 4.89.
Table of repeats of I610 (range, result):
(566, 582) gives 4.93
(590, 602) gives 5.27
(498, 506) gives 4.83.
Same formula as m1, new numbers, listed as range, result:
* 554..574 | 4.73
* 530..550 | 4.56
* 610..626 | 5.29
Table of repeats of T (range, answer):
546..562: 4.53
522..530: 4.73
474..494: 4.96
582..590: 4.95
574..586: 4.94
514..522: 4.68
